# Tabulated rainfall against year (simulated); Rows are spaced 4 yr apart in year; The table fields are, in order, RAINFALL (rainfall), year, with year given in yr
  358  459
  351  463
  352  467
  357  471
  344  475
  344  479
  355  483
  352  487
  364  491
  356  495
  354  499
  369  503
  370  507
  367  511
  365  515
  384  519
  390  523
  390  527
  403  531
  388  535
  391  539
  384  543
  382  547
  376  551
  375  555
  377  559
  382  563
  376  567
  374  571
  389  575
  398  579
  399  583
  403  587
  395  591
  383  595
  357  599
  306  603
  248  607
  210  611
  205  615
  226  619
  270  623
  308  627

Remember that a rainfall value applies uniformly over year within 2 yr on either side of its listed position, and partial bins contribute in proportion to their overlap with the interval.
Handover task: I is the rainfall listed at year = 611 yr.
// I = 210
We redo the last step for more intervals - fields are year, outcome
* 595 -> 383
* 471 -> 357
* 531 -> 403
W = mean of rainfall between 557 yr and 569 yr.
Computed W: 378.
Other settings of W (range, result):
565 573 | 375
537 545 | 388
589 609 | 338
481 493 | 357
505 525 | 375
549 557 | 376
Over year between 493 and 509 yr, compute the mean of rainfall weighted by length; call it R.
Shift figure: 362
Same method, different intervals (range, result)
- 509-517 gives 366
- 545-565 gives 378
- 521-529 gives 390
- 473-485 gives 348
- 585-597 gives 394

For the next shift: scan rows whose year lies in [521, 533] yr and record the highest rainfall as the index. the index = 403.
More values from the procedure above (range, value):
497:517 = 370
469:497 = 364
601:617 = 306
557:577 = 389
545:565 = 382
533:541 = 391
